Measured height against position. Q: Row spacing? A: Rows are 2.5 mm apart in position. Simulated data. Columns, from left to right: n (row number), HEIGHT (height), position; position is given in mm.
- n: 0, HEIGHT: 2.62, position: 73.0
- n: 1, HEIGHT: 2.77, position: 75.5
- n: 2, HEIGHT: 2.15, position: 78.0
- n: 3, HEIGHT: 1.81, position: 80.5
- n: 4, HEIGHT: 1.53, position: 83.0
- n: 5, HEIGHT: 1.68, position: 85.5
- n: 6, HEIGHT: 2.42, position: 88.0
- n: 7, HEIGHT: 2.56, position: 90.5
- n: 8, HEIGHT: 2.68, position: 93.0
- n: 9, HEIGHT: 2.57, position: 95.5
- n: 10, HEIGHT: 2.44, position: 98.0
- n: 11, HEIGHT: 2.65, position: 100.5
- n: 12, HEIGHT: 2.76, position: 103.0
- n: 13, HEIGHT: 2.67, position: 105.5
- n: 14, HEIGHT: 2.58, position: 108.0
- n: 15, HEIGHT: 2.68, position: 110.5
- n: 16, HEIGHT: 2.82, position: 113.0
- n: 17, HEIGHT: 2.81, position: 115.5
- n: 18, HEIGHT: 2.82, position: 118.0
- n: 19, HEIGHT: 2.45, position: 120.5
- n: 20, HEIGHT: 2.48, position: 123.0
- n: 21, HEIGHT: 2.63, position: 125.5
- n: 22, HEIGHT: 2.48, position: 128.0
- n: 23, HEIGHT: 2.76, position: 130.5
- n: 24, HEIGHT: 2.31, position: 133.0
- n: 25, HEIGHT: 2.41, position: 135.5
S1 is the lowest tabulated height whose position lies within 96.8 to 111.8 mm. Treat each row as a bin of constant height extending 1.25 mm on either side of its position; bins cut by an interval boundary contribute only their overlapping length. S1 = 2.44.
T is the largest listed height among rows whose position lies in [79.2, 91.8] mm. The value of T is 2.56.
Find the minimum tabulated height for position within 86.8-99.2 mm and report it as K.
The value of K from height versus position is 2.42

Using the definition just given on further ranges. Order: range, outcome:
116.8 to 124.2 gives 2.45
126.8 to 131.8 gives 2.48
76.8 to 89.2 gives 1.53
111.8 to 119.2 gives 2.81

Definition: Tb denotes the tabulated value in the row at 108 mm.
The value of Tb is 2.58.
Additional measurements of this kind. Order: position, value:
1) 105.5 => 2.67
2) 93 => 2.68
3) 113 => 2.82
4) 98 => 2.44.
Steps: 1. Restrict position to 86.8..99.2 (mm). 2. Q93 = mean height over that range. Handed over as 2.53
